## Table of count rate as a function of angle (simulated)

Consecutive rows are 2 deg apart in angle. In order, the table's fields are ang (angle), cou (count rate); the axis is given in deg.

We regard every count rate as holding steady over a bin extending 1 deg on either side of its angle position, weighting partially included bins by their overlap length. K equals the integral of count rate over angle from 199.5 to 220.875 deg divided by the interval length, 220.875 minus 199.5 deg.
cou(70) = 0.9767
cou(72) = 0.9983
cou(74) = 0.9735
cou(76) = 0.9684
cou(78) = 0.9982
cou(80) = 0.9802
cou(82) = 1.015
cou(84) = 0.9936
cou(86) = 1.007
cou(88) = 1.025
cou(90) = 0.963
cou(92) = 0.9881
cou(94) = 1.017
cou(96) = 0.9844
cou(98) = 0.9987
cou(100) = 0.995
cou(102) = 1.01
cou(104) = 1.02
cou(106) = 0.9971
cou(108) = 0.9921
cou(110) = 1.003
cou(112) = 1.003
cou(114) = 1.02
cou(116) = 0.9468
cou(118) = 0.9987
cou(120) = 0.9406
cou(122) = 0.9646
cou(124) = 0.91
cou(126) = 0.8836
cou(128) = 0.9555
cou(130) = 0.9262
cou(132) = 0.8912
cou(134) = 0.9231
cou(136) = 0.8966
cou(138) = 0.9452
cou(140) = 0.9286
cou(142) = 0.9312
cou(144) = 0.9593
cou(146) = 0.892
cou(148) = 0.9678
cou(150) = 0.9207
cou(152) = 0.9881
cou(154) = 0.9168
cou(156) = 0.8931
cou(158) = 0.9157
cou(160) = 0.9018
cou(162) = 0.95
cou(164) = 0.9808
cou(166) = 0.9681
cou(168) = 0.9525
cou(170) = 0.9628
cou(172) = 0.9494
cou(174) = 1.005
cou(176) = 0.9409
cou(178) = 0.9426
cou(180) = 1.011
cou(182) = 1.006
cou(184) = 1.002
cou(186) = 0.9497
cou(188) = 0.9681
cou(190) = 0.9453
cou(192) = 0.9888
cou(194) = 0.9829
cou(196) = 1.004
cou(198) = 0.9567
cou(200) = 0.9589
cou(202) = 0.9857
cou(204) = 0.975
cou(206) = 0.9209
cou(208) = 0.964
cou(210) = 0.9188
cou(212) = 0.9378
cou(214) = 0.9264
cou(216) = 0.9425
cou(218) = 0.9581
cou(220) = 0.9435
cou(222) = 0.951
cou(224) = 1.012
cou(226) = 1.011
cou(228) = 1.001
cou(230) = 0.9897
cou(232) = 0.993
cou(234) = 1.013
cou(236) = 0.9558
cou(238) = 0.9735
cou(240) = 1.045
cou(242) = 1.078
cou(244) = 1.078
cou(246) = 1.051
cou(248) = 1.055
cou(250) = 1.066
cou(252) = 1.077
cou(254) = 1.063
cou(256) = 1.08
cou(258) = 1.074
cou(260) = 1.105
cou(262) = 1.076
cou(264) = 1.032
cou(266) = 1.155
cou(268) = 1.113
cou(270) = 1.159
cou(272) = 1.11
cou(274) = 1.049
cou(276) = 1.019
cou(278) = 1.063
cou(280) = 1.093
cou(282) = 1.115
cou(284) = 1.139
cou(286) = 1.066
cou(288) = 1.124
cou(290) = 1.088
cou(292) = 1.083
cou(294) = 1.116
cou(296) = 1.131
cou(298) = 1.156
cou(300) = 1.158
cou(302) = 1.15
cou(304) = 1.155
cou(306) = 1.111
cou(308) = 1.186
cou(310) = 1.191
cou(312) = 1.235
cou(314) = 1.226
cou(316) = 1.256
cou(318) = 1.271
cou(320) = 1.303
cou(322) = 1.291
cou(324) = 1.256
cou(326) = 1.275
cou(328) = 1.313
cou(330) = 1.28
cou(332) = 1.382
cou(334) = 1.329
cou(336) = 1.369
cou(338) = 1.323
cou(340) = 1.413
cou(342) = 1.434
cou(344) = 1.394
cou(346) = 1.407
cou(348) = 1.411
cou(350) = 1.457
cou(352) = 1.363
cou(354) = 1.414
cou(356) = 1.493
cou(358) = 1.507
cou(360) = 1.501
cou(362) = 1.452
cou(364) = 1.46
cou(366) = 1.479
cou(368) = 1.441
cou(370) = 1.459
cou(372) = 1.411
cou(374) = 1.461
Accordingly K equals 0.948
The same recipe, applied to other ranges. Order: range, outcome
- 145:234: 0.961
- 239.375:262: 1.07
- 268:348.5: 1.21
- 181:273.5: 1.01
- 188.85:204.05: 0.975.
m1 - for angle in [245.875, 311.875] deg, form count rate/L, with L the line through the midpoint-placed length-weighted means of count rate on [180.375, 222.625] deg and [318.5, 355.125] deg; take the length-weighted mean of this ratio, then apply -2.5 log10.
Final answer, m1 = 0.076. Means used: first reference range 0.962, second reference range 1.36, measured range 1.11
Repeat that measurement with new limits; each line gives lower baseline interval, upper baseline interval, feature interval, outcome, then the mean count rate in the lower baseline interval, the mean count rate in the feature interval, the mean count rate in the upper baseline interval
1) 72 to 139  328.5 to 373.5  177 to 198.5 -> 0.149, 0.974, 0.978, 1.42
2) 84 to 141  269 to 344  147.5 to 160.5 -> 0.101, 0.97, 0.929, 1.2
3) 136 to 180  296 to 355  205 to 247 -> 0.106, 0.944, 0.984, 1.29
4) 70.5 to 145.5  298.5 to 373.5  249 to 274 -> 0.121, 0.971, 1.09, 1.34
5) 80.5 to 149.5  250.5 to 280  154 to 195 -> 0.059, 0.967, 0.96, 1.08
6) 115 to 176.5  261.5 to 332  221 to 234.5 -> 0.069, 0.939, 0.995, 1.16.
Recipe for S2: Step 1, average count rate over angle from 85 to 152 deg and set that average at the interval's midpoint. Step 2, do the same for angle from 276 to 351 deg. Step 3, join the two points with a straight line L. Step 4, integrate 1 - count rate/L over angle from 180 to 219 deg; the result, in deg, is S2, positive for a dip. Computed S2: 4.0 deg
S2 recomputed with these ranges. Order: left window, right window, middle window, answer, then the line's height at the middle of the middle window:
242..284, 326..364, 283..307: 1.7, 1.21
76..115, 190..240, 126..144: 1.2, 0.99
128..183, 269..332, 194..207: 0.6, 1.01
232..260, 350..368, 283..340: 3.1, 1.28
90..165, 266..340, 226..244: 1.4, 1.1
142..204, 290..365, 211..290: 6.1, 1.13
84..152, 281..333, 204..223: 2.4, 1.08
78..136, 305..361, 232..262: 3.7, 1.2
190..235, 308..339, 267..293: 1.5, 1.16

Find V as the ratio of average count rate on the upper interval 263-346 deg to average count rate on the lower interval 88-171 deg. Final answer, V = 1.25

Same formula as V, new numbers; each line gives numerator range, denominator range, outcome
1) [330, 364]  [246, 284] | 1.30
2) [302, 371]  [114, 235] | 1.41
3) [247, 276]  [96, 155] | 1.13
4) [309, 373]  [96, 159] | 1.44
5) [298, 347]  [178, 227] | 1.32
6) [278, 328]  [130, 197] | 1.24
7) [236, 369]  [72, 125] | 1.23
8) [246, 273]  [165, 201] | 1.12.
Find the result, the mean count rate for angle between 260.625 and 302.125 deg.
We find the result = 1.1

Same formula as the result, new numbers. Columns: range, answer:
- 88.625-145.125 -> 0.964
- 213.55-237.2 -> 0.976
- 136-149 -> 0.934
